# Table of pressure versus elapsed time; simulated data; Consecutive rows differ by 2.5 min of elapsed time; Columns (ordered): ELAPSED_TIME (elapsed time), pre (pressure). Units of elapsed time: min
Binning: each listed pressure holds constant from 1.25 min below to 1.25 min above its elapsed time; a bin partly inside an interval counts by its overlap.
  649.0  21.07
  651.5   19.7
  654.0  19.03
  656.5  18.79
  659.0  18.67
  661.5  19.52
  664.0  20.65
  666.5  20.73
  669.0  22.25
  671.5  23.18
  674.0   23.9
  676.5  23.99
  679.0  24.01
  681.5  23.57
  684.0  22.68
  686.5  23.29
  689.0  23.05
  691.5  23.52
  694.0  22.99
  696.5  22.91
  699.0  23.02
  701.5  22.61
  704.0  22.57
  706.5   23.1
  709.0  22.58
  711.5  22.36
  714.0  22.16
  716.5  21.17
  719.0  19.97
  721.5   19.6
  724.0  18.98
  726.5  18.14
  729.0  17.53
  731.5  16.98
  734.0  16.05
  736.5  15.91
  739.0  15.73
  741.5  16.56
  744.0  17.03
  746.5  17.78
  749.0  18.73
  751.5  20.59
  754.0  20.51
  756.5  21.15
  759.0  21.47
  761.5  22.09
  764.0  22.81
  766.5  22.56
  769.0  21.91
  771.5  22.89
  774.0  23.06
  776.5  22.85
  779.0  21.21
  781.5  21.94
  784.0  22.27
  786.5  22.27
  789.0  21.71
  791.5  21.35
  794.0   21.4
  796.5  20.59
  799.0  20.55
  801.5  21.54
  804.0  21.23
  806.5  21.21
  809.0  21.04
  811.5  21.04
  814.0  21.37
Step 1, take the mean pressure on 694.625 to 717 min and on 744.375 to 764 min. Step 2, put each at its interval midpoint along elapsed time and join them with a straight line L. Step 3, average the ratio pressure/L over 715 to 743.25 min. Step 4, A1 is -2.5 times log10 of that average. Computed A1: 0.20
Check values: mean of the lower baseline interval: 22.6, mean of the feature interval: 17.9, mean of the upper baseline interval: 20.3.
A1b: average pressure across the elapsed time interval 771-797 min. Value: 22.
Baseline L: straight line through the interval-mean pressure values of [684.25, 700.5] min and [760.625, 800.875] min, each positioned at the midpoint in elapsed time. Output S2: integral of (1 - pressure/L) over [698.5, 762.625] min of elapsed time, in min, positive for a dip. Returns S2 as 8.1 min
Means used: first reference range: 23.1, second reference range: 22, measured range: 19.7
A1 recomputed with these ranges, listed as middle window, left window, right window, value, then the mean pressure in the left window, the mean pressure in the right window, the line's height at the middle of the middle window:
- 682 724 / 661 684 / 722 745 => -0.13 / 22.5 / 17.1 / 19.8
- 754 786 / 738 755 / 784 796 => -0.11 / 18.1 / 21.7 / 20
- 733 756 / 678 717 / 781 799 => 0.24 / 22.9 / 21.6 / 22.2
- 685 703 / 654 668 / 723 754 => -0.22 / 19.7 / 17.6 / 18.8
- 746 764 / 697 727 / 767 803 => 0.06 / 21.5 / 21.8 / 21.7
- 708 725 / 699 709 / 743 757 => 0.04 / 22.8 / 19.2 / 21.8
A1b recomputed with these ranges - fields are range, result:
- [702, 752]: 19.2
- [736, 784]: 20.5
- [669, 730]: 22.1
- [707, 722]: 21.5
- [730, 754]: 17.4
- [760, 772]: 22.4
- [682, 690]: 23.1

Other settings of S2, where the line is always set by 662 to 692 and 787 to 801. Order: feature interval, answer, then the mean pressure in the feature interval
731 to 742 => 2.91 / 16.2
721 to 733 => 2.17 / 18.1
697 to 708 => -0.18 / 22.8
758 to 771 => -0.37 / 22.2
